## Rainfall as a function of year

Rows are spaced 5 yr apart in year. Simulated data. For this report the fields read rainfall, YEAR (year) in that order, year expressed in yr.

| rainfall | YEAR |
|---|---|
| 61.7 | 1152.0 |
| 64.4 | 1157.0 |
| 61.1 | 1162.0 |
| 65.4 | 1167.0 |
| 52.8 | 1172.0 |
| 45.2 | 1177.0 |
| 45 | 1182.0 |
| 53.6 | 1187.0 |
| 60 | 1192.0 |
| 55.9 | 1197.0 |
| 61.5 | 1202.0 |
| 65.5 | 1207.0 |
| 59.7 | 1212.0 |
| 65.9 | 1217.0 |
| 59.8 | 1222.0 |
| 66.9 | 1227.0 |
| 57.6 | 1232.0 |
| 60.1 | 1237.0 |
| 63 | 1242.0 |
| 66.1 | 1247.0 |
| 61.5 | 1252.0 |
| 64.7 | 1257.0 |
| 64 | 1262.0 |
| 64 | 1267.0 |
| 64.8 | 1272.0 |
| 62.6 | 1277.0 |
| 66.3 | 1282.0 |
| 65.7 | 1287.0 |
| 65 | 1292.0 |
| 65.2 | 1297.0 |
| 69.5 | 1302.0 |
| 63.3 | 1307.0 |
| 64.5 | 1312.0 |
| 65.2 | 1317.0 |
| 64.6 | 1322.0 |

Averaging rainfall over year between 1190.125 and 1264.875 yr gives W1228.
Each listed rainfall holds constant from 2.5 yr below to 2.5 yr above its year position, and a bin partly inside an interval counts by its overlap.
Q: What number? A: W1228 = 62.2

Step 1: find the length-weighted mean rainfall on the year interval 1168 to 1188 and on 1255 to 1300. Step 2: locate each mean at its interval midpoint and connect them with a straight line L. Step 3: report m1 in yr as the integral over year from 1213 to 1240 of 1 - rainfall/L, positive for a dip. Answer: -2.3 yr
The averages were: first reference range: 50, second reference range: 64.8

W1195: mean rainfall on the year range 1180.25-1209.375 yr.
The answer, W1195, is 57.2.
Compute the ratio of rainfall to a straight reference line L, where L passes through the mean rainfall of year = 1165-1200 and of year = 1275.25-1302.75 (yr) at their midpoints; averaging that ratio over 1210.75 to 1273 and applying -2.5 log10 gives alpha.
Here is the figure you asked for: -0.045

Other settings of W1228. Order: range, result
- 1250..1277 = 63.7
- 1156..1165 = 62.6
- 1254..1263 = 64.2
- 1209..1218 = 62.4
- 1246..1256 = 63.6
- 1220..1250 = 62.3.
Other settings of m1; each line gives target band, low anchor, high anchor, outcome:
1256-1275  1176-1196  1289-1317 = -1.01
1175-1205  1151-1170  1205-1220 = 4.47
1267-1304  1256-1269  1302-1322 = -0.49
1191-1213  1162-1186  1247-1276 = -1.56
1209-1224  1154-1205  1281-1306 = -0.57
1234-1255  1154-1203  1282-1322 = -0.46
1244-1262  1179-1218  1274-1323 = -0.63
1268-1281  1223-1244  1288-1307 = 0.09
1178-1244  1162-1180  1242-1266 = 0.24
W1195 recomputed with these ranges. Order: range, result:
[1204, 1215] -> 62.7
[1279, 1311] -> 65.7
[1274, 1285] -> 64.5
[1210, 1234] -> 62.1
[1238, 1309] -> 64.6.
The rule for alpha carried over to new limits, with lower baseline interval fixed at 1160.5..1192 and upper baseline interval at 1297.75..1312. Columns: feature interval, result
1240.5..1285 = -0.04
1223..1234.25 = -0.06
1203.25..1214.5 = -0.10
